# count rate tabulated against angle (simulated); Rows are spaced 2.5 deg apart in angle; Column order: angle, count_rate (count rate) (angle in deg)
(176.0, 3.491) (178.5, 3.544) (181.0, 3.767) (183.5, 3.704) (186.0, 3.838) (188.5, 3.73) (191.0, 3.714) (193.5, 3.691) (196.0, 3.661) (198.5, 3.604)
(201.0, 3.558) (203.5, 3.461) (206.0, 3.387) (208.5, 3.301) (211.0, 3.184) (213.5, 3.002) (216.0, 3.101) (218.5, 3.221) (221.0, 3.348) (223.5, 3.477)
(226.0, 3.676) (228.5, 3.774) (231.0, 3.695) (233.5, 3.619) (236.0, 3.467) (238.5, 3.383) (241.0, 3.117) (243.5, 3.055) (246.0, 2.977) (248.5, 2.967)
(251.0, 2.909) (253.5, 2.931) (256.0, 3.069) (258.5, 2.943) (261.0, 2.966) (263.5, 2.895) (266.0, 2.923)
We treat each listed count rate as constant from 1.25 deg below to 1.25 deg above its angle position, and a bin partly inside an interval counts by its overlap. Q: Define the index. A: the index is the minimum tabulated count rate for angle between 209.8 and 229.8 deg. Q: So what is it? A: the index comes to 3.002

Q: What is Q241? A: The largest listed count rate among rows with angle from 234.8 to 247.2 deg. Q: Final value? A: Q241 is 3.467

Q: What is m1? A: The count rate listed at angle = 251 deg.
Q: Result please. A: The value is 2.909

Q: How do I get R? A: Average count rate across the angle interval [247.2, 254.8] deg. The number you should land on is 2.94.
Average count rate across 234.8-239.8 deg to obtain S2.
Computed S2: 3.42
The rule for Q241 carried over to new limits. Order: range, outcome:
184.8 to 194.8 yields 3.838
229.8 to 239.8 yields 3.695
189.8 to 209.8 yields 3.714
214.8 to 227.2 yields 3.676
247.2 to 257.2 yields 3.069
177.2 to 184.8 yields 3.767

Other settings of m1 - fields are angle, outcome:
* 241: 3.117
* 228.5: 3.774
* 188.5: 3.73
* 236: 3.467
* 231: 3.695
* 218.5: 3.221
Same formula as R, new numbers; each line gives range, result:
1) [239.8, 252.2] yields 3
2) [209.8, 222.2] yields 3.17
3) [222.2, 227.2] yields 3.57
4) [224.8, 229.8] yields 3.73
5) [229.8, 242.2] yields 3.46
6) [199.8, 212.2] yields 3.38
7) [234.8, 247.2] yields 3.2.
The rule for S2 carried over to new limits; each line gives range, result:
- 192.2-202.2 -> 3.63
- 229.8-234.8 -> 3.65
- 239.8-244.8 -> 3.08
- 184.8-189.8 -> 3.78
